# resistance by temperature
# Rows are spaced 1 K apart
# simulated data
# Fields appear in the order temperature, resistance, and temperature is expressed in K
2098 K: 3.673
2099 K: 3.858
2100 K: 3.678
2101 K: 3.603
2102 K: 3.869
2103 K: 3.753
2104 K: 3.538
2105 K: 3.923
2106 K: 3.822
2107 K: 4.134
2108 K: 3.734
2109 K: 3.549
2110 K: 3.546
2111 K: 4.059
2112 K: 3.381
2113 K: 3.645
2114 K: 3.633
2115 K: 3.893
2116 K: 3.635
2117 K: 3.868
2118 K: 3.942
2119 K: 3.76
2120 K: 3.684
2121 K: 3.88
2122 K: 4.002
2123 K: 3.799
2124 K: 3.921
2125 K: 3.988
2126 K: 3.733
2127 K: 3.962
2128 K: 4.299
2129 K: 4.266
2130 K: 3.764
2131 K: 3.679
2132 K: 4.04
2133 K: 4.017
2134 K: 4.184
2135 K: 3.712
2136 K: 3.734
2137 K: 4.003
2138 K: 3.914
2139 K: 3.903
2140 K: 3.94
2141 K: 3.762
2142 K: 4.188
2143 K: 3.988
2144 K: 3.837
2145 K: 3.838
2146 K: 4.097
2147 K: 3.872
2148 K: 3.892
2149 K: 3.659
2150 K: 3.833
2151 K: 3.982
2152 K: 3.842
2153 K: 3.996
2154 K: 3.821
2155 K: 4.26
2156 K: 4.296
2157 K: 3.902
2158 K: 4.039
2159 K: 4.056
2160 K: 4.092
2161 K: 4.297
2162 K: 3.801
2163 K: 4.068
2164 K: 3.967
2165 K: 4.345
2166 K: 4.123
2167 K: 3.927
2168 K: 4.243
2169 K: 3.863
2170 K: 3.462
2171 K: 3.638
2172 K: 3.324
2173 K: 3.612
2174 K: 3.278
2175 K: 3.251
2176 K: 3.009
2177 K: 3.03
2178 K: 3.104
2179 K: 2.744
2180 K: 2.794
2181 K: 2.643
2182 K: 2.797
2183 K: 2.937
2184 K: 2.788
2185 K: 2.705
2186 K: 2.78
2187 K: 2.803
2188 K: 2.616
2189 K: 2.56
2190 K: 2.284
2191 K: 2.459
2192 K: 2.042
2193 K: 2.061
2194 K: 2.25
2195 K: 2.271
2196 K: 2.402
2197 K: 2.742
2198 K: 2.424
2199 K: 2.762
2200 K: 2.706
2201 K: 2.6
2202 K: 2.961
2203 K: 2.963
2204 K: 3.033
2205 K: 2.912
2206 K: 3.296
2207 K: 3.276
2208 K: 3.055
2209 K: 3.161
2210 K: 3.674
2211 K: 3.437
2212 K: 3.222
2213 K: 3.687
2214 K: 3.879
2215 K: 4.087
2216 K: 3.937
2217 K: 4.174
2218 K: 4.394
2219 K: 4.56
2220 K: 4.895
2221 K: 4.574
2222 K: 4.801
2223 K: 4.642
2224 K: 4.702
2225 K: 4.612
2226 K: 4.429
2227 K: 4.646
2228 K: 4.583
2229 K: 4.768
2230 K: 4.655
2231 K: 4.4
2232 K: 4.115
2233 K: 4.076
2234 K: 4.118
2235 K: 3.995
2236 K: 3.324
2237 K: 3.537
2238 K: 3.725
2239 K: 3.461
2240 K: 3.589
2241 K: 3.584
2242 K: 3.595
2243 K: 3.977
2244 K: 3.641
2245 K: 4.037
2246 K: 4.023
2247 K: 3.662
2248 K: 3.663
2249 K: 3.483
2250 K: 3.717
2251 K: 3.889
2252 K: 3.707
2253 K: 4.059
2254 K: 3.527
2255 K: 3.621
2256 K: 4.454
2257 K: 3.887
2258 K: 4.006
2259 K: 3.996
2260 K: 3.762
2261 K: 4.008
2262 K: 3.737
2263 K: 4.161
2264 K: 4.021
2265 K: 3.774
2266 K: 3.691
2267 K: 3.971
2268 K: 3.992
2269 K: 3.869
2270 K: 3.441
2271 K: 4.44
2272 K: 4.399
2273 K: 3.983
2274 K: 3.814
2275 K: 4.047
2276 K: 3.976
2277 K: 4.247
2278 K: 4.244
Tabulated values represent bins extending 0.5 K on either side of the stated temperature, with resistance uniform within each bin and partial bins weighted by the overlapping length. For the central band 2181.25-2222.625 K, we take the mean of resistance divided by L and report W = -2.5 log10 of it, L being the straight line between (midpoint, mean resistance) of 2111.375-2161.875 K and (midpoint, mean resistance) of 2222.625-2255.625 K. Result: 0.25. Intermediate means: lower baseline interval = 3.91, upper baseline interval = 3.99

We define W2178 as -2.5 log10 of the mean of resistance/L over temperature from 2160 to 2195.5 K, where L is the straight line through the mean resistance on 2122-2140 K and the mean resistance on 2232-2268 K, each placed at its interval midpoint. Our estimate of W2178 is 0.23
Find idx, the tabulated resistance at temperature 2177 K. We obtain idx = 3.03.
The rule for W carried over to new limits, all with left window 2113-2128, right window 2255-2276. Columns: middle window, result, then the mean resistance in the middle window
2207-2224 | -0.02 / 4.01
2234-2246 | 0.07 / 3.71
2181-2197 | 0.47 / 2.53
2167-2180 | 0.15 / 3.38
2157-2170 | -0.04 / 4.04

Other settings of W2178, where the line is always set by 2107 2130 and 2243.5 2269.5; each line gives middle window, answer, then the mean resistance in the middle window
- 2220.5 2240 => -0.11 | 4.25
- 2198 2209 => 0.29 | 2.94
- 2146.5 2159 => -0.03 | 3.95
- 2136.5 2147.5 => -0.03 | 3.94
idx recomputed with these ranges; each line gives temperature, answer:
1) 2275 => 4.047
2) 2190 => 2.284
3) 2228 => 4.583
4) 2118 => 3.942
